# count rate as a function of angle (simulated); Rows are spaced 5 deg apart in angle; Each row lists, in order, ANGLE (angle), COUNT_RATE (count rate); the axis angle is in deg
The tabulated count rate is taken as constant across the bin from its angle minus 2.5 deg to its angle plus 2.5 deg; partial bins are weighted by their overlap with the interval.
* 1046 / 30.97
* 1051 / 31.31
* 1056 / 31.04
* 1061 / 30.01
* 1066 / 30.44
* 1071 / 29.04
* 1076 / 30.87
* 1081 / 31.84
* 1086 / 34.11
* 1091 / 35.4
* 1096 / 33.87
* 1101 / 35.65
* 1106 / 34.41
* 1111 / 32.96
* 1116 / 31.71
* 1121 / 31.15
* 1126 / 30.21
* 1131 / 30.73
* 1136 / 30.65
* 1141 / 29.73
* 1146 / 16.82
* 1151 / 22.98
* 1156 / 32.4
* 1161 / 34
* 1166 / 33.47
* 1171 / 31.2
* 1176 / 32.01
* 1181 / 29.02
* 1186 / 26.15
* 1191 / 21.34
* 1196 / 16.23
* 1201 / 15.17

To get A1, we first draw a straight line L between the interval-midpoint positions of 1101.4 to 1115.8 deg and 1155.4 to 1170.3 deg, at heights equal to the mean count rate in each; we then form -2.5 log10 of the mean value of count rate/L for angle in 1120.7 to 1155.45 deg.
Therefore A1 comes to 0.21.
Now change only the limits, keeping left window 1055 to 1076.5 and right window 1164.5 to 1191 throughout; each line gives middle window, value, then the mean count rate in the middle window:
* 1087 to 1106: -0.164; 34.8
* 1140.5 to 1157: 0.212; 24.3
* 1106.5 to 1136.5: -0.060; 31.5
